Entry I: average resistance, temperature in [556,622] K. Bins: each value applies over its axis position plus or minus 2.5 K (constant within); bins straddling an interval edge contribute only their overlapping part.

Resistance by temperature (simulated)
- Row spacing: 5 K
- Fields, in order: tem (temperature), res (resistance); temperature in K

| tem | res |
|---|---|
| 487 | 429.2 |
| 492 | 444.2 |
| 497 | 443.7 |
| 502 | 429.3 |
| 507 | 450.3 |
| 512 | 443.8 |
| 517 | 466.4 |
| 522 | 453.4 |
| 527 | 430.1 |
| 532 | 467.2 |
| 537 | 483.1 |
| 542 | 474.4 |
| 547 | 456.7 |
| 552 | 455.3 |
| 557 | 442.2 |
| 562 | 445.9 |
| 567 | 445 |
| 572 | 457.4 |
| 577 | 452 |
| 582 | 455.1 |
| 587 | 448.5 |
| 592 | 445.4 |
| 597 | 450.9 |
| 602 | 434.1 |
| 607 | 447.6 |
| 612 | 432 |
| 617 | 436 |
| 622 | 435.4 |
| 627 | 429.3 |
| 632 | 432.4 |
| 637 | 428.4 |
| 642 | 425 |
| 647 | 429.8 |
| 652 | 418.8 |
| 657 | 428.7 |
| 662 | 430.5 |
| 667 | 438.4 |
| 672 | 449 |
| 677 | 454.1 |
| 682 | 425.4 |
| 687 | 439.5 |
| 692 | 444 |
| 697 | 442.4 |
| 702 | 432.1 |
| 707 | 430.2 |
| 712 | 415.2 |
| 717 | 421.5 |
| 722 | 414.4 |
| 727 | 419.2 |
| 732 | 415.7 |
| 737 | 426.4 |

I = 445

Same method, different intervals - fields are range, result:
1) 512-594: 455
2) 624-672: 430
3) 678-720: 432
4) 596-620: 439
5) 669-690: 442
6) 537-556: 463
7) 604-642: 434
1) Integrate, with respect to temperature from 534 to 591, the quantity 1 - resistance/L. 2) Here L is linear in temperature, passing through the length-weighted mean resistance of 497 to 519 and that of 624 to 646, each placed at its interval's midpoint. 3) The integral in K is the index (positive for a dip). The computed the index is -2.2 K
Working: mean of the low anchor 447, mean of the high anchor 429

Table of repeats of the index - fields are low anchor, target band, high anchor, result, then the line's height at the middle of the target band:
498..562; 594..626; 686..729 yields 0.25 K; 442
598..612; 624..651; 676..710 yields 0.65 K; 439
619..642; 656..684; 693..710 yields -0.34 K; 433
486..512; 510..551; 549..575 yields -1.34 K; 445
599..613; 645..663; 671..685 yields 0.59 K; 441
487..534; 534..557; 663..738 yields -1.09 K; 444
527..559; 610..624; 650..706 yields 0.41 K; 448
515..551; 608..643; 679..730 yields 0.90 K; 444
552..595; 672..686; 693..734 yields -0.34 K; 431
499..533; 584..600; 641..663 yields -0.45 K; 436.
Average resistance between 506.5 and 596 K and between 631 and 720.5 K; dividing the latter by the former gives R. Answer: 0.95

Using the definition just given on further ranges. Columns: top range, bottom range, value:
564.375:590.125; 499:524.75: 1.01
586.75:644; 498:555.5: 0.96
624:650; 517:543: 0.93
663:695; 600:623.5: 1.01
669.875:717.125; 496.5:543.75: 0.96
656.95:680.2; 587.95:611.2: 0.99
